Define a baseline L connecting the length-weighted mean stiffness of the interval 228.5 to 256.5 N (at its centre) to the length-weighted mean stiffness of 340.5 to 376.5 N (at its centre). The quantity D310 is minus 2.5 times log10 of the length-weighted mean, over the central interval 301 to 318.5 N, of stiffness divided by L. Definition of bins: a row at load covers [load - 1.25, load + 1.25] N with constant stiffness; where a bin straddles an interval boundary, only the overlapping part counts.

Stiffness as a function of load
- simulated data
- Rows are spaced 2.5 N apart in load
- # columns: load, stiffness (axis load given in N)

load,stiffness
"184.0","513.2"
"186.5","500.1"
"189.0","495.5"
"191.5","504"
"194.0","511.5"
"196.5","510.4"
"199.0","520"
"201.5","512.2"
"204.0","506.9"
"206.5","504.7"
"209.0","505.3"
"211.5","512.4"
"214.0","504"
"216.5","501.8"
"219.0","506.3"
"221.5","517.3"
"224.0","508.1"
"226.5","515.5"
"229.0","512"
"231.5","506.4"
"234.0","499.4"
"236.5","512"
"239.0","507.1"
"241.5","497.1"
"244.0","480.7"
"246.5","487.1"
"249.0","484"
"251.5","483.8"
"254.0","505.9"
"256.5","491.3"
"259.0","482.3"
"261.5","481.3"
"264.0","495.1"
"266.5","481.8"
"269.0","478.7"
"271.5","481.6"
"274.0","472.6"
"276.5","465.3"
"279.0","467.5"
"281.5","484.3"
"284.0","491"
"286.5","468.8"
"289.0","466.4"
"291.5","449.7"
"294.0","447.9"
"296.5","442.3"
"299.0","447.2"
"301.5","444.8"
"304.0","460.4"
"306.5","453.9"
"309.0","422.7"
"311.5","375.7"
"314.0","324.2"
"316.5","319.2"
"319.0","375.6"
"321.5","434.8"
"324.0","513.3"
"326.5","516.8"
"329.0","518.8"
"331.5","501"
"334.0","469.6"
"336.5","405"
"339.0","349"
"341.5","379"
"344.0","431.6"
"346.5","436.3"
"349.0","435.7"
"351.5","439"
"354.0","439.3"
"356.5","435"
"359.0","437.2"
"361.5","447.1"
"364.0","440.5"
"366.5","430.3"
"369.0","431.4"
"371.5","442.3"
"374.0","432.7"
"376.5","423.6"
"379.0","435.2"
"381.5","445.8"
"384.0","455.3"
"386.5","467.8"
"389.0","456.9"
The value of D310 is 0.160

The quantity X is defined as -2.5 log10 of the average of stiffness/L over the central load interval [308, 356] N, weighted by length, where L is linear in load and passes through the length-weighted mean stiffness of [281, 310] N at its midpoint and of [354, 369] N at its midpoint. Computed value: 0.050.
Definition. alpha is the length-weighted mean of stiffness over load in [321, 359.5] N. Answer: 447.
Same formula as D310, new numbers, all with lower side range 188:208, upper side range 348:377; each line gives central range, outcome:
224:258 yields -0.020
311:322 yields 0.256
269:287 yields -0.007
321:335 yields -0.102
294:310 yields 0.041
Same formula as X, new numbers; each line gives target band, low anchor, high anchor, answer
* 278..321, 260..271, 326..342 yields 0.09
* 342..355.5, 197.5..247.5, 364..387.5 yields 0.05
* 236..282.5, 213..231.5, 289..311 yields -0.02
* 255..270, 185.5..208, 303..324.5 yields -0.08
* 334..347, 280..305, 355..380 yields 0.10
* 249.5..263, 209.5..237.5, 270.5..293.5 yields 0.00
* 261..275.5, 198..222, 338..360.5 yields -0.02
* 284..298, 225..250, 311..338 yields 0.00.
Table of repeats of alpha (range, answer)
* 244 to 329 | 459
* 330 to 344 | 423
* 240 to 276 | 486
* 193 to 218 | 509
